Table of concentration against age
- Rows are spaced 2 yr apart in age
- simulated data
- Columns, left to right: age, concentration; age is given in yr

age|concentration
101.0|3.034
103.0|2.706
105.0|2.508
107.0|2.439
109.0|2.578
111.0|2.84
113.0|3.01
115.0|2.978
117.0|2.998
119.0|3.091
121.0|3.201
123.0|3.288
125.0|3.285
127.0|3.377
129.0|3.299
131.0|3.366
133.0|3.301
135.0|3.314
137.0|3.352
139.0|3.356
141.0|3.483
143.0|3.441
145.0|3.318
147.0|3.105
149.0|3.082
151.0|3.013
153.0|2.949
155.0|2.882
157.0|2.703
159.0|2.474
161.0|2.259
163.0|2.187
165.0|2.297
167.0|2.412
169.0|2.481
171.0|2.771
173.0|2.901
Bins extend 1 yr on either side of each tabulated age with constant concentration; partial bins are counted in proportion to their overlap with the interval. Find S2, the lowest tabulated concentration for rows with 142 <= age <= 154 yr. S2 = 2.949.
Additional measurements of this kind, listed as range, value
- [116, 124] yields 2.998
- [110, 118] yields 2.84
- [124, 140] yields 3.285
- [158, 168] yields 2.187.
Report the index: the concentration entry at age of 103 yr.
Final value 2.706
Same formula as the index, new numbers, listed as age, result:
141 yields 3.483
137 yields 3.352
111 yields 2.84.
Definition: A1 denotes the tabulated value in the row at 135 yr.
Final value 3.314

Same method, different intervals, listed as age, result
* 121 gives 3.201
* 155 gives 2.882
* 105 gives 2.508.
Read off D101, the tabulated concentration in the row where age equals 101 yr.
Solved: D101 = 3.034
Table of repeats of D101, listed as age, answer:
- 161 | 2.259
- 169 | 2.481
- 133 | 3.301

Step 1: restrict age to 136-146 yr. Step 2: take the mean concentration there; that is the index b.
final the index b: 3.39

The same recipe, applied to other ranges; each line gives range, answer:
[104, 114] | 2.67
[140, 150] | 3.29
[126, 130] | 3.34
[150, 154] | 2.98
